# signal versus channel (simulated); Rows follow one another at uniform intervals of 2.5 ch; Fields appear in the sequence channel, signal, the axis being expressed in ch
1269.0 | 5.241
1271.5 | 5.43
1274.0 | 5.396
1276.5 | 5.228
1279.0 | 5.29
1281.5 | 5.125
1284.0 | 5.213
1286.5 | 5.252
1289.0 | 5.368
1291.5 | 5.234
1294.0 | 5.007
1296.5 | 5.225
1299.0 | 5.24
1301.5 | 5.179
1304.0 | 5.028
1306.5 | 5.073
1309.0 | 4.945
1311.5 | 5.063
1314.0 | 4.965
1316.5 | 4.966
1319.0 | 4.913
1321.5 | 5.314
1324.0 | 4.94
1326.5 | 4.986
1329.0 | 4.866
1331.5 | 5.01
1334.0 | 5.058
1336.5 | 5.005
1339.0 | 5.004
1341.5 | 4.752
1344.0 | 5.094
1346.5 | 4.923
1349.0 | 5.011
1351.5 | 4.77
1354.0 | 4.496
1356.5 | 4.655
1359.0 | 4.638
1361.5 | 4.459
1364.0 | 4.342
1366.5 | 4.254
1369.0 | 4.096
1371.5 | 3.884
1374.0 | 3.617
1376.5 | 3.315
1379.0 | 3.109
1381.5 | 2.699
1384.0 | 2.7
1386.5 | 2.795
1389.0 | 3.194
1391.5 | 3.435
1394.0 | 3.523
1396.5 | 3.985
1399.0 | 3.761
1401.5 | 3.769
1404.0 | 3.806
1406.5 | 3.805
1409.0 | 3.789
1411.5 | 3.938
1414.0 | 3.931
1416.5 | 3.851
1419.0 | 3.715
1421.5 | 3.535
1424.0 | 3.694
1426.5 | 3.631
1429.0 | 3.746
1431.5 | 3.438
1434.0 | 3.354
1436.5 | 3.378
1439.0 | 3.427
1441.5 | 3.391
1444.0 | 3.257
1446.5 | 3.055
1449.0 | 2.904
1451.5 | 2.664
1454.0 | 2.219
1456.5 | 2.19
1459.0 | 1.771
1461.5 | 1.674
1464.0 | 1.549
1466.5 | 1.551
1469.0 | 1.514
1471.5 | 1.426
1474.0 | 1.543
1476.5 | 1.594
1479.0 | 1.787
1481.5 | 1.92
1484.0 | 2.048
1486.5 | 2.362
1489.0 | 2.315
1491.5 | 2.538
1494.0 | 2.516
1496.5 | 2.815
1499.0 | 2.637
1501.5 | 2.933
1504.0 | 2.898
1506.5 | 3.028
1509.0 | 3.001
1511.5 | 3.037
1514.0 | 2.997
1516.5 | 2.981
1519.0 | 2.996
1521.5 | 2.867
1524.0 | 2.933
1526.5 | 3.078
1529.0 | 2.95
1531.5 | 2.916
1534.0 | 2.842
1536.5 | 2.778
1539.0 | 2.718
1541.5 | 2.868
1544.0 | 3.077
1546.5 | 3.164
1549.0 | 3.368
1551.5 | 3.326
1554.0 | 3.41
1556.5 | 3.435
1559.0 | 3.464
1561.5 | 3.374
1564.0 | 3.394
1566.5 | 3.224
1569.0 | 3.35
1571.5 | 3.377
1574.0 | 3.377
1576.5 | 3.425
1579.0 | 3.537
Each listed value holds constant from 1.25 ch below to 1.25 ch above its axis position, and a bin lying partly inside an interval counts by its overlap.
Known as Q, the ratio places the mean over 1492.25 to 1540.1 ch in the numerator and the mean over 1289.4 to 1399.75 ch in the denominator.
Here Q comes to 0.64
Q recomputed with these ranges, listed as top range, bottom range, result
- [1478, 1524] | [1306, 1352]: 0.53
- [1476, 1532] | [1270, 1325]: 0.52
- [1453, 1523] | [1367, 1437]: 0.65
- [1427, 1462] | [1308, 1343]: 0.59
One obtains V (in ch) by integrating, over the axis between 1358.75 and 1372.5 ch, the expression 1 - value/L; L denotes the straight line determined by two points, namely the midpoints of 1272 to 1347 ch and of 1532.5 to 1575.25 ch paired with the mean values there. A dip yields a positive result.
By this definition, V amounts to 1.2 ch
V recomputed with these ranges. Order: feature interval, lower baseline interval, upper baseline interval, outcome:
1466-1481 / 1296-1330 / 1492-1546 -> 7.93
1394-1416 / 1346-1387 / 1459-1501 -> -3.46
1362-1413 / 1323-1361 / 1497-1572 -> 9.62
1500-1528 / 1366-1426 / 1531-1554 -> 1.47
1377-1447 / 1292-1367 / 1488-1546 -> 8.82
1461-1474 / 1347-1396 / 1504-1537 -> 6.91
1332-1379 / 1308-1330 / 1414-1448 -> 0.36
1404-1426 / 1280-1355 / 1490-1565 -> 1.70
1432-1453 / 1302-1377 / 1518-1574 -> 4.07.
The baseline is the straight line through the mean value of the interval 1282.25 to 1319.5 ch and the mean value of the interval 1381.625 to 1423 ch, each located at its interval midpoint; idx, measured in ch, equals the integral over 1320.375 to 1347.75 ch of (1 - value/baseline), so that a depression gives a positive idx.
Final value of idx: -2.3 ch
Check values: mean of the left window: 5.12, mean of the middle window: 4.99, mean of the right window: 3.57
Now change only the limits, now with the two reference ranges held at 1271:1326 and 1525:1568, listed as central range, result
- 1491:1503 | 2.84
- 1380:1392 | 4.05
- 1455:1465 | 5.28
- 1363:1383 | 3.99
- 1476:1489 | 5.89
